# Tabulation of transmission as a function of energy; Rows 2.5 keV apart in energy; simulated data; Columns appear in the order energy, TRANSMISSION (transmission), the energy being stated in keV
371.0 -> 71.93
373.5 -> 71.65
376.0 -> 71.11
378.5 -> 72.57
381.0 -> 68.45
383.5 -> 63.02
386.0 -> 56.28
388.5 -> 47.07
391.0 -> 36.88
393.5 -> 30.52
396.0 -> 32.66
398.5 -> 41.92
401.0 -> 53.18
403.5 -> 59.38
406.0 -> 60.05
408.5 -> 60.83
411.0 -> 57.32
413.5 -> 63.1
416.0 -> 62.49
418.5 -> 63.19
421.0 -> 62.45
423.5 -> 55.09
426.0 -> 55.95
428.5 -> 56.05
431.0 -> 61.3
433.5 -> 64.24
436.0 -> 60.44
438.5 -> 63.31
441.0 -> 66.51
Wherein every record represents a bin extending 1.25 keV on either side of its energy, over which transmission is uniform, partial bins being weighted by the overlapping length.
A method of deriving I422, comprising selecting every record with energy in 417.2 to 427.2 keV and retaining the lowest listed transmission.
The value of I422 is 55.09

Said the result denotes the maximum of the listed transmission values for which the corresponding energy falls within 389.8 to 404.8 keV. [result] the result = 59.38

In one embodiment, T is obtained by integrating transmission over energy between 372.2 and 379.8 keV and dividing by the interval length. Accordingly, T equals 71.8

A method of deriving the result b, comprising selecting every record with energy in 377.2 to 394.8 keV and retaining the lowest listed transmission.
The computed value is 30.52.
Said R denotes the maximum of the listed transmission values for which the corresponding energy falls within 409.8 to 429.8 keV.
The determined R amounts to 63.19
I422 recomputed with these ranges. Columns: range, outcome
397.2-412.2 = 41.92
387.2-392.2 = 36.88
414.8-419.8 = 62.49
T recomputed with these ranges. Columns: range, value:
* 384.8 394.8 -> 42.6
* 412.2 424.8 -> 61.2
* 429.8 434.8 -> 62.8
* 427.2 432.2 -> 58.6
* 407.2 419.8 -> 61.4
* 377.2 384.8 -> 68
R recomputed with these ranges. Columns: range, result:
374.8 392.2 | 72.57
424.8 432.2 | 61.3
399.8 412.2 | 60.83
